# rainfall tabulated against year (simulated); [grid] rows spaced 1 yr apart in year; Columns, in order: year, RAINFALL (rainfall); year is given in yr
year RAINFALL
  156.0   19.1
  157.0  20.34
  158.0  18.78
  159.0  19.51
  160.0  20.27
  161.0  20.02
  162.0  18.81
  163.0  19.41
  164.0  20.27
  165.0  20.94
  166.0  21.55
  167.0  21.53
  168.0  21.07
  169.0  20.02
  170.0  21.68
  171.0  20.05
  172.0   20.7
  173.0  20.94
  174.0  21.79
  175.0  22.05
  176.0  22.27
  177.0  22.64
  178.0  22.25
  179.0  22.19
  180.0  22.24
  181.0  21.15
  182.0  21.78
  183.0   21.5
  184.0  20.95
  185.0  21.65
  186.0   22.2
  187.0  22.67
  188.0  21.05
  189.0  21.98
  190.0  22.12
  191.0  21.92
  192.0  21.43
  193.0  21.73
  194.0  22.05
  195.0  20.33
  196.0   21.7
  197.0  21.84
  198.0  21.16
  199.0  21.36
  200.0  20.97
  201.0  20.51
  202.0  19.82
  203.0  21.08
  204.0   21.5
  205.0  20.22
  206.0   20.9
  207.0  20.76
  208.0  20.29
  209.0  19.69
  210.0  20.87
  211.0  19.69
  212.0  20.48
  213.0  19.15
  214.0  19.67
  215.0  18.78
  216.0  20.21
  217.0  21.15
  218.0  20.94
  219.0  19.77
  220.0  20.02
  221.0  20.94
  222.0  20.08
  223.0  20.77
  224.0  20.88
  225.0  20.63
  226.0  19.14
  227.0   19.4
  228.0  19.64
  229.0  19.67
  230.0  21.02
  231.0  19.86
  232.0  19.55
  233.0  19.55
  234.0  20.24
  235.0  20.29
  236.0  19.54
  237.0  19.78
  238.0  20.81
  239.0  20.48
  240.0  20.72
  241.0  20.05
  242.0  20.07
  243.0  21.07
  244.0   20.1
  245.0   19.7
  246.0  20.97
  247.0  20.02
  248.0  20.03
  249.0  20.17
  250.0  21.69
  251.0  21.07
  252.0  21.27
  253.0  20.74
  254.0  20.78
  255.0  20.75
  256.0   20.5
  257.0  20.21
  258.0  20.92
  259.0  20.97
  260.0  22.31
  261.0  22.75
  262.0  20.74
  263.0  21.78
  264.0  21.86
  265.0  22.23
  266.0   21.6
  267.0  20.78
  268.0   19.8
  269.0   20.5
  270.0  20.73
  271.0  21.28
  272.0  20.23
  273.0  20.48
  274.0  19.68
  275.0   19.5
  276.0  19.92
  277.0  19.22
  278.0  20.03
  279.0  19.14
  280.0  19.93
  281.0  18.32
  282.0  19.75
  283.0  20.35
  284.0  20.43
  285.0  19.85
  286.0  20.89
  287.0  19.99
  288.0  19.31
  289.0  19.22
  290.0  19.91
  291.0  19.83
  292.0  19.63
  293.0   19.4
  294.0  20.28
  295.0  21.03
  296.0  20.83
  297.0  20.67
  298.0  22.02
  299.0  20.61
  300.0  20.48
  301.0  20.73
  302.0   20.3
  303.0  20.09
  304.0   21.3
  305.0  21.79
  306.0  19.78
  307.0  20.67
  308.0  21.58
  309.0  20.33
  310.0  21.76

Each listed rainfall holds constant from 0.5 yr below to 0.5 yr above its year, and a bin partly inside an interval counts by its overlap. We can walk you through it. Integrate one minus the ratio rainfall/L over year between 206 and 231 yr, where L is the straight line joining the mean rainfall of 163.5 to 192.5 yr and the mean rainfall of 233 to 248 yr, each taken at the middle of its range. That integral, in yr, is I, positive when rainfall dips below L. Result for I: 0.6 yr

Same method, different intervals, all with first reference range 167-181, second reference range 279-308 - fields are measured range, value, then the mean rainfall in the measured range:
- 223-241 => 0.7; 20.1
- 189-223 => 0.7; 20.7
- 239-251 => 0.2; 20.4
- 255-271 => -0.5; 21.2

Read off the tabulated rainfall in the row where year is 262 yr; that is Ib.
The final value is 20.74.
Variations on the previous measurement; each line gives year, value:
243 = 21.07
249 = 20.17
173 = 20.94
